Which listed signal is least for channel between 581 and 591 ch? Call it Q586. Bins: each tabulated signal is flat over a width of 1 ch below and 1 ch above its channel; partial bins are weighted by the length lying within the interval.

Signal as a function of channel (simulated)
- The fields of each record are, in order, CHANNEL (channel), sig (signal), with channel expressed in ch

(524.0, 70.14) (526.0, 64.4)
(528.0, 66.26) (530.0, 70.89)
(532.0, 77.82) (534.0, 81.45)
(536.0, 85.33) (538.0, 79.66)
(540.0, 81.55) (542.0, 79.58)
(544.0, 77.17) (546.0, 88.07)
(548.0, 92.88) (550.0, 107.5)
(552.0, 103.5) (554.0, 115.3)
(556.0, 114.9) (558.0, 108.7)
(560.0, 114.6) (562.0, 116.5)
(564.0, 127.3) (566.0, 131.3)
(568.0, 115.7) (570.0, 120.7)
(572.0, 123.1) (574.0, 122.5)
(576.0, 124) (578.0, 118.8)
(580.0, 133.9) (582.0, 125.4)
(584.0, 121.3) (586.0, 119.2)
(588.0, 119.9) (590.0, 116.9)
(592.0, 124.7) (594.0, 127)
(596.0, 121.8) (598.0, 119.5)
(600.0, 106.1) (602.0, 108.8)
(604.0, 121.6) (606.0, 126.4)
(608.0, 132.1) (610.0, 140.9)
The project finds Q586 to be 116.9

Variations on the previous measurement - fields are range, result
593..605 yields 106.1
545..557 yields 88.07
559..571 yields 114.6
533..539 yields 79.66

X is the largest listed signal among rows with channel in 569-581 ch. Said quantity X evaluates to 133.9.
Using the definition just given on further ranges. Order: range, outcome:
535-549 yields 92.88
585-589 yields 119.9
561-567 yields 131.3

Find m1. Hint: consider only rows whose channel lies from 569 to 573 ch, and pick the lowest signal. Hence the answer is 120.7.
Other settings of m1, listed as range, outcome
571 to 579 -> 118.8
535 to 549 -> 77.17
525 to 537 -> 64.4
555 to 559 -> 108.7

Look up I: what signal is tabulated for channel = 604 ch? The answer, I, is 121.6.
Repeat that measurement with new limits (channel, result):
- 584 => 121.3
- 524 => 70.14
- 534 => 81.45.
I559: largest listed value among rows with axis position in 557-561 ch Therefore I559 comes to 114.6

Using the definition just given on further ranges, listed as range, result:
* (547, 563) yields 116.5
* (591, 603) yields 127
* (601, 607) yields 126.4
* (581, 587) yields 125.4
